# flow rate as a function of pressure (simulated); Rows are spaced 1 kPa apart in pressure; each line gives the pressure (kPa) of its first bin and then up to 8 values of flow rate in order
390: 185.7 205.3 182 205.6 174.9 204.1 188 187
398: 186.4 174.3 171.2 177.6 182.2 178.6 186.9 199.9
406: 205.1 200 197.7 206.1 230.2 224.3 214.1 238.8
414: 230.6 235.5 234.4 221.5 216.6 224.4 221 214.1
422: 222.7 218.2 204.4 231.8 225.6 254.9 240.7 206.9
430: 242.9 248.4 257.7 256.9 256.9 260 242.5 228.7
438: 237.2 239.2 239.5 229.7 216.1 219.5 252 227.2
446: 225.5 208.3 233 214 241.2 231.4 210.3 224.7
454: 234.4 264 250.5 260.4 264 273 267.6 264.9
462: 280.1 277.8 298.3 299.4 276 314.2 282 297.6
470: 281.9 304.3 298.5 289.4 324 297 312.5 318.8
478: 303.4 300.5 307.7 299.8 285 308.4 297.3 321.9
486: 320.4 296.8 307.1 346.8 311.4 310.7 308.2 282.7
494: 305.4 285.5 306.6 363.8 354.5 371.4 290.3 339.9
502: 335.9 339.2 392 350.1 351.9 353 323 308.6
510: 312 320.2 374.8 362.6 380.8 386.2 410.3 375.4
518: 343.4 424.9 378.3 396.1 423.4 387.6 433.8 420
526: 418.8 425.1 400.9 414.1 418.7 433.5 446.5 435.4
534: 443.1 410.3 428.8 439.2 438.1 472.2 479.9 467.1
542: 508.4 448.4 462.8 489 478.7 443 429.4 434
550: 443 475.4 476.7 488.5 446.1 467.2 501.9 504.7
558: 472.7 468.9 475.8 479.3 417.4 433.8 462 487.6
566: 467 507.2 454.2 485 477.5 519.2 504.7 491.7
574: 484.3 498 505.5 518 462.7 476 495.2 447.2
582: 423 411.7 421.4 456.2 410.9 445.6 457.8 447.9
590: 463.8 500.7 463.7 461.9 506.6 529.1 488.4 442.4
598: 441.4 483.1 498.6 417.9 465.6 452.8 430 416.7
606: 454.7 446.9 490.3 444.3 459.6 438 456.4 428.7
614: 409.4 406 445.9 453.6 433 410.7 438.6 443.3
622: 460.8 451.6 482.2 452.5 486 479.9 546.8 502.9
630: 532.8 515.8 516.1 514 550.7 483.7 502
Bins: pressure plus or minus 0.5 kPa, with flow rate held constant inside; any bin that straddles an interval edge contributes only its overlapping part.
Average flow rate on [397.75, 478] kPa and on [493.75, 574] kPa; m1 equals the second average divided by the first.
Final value 1.74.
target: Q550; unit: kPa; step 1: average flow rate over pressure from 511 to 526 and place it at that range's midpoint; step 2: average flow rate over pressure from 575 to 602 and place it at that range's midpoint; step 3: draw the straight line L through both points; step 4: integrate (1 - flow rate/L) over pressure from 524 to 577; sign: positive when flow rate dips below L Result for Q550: -4.5 kPa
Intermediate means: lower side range 391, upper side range 465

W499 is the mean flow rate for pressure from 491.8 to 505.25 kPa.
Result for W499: 331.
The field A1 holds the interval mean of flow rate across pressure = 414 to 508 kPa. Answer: 274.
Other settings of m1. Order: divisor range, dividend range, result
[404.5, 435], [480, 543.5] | 1.64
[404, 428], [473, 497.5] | 1.40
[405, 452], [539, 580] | 2.08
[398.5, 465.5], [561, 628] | 2.00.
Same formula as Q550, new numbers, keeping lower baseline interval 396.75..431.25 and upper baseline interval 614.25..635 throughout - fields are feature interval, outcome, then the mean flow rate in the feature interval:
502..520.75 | -1.4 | 360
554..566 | -2.3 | 469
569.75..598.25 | -3.1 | 471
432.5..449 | 0.7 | 235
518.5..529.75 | -2.0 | 411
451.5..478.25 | -0.3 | 280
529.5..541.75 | -2.7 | 444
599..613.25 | 0.0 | 452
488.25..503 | -0.4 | 323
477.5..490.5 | -0.3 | 308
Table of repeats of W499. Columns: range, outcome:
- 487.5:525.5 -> 352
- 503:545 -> 405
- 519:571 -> 451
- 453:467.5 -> 272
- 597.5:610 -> 454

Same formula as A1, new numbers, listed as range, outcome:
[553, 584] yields 474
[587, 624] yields 454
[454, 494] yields 294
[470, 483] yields 303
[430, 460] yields 240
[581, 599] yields 458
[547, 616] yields 463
